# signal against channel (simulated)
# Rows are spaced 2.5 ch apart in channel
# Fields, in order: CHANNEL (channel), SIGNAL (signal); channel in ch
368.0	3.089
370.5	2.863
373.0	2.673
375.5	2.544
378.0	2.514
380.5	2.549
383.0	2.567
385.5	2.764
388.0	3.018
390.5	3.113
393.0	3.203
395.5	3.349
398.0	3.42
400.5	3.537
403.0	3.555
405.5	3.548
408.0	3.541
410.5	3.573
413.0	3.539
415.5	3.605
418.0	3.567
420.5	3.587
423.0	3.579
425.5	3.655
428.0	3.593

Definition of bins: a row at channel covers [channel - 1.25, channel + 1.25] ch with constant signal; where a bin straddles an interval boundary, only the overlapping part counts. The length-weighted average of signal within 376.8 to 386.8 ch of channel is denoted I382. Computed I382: 2.6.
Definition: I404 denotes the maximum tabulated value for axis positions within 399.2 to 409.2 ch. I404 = 3.555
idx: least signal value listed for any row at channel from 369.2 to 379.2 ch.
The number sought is 2.514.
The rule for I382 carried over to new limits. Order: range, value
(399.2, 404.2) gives 3.54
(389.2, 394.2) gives 3.16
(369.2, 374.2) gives 2.77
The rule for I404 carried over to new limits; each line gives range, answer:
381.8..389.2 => 3.018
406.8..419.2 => 3.605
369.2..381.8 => 2.863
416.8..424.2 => 3.587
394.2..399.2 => 3.42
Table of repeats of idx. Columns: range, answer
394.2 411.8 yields 3.349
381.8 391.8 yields 2.567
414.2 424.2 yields 3.567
